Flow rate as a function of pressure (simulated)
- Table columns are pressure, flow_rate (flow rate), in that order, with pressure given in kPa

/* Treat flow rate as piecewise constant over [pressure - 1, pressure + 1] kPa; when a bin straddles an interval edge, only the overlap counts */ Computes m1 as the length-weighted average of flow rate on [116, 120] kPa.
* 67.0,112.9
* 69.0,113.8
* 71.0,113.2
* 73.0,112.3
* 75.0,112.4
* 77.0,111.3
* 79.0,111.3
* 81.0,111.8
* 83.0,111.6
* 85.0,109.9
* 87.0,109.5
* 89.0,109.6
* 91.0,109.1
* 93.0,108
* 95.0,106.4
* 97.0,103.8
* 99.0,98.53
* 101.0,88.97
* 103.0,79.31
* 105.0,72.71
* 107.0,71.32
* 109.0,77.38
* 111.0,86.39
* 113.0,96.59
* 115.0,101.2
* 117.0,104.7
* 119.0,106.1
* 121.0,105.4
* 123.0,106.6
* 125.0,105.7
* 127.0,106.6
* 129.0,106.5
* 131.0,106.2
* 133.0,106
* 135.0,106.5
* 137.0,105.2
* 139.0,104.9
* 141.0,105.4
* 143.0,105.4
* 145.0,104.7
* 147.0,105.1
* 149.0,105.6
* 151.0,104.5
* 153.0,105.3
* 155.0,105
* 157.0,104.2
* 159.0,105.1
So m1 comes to 105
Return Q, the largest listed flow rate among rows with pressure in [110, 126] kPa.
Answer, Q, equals 106.6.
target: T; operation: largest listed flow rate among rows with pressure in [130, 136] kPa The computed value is 106.5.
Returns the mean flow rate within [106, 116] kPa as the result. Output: 86.6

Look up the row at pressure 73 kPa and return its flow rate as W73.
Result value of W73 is 112.3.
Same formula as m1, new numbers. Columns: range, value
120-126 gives 106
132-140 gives 106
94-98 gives 105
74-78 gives 112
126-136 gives 106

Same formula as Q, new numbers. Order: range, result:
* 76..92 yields 111.8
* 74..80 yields 112.4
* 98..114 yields 98.53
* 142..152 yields 105.6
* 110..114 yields 96.59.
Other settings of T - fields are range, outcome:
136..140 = 105.2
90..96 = 109.1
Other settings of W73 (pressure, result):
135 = 106.5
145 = 104.7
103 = 79.31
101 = 88.97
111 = 86.39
